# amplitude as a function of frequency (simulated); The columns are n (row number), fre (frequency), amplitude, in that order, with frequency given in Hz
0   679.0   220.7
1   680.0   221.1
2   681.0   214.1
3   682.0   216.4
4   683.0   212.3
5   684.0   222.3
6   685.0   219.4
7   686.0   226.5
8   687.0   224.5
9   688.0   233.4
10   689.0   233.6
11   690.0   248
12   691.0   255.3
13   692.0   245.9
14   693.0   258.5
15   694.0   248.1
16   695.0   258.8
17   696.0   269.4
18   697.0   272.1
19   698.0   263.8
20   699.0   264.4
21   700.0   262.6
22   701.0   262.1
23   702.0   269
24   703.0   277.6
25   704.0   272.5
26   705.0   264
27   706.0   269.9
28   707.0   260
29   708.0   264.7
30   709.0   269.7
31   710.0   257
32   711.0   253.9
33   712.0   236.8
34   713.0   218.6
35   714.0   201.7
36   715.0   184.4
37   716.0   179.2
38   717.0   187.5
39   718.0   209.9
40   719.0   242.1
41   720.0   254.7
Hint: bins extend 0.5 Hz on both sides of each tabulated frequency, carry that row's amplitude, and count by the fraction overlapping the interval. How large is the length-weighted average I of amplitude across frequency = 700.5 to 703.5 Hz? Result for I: 270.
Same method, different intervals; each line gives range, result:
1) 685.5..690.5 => 233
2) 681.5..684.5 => 217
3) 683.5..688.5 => 225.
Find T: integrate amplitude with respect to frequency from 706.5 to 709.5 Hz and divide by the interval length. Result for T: 265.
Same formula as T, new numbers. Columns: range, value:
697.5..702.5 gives 264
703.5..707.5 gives 267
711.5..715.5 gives 210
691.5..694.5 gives 251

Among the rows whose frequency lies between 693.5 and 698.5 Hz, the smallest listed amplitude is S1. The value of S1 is 248.1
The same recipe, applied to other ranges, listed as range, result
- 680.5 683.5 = 212.3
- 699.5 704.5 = 262.1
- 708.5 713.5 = 218.6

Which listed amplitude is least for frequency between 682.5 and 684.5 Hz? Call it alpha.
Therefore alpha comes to 212.3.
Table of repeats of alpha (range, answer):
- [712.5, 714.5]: 201.7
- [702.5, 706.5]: 264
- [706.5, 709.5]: 260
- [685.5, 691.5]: 224.5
